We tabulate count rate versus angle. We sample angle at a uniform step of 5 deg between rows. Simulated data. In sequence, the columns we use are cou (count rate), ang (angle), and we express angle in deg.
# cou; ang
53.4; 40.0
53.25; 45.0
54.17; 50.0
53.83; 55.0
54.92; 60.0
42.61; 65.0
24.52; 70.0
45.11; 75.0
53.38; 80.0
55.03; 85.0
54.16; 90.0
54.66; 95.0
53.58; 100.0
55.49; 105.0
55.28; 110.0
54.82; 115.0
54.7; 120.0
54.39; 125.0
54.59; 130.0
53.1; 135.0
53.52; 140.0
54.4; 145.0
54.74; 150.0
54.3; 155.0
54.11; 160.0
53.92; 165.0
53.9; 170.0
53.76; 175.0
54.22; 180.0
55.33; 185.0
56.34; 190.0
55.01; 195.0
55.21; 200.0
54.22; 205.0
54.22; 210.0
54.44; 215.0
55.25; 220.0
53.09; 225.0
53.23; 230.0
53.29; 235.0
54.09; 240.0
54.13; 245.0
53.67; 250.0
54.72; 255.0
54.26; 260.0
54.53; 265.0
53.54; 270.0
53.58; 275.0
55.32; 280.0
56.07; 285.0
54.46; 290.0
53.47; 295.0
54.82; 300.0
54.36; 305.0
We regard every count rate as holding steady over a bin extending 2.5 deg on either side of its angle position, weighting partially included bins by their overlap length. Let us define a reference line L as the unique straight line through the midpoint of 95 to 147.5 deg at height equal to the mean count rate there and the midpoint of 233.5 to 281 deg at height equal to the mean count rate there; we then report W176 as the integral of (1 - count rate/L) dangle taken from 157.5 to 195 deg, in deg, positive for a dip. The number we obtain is -0.2 deg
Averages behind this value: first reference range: 54.4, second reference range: 54.1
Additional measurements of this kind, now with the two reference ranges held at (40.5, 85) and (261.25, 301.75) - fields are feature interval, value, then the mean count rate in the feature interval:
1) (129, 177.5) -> -3.0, 54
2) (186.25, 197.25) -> -0.8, 55.7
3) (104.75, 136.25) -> -2.9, 54.6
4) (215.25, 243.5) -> -0.4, 53.9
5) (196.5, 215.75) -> -0.8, 54.6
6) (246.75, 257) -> -0.1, 54.2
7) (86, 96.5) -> -1.1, 54.5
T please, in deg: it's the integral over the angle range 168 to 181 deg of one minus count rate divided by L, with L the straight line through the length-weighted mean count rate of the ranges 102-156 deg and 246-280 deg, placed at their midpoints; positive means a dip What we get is 0.1 deg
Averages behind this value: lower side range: 54.5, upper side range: 54.1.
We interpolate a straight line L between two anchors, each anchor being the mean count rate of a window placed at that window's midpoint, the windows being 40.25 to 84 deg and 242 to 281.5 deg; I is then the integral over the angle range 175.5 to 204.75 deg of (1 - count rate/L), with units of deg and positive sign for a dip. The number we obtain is -1.67 deg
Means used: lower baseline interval 48.3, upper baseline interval 54.2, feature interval 55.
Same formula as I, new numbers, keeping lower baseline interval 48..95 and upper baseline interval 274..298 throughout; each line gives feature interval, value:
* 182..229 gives -2.0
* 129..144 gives -0.9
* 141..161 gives -1.3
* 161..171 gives -0.5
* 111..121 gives -0.9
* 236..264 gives -0.2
